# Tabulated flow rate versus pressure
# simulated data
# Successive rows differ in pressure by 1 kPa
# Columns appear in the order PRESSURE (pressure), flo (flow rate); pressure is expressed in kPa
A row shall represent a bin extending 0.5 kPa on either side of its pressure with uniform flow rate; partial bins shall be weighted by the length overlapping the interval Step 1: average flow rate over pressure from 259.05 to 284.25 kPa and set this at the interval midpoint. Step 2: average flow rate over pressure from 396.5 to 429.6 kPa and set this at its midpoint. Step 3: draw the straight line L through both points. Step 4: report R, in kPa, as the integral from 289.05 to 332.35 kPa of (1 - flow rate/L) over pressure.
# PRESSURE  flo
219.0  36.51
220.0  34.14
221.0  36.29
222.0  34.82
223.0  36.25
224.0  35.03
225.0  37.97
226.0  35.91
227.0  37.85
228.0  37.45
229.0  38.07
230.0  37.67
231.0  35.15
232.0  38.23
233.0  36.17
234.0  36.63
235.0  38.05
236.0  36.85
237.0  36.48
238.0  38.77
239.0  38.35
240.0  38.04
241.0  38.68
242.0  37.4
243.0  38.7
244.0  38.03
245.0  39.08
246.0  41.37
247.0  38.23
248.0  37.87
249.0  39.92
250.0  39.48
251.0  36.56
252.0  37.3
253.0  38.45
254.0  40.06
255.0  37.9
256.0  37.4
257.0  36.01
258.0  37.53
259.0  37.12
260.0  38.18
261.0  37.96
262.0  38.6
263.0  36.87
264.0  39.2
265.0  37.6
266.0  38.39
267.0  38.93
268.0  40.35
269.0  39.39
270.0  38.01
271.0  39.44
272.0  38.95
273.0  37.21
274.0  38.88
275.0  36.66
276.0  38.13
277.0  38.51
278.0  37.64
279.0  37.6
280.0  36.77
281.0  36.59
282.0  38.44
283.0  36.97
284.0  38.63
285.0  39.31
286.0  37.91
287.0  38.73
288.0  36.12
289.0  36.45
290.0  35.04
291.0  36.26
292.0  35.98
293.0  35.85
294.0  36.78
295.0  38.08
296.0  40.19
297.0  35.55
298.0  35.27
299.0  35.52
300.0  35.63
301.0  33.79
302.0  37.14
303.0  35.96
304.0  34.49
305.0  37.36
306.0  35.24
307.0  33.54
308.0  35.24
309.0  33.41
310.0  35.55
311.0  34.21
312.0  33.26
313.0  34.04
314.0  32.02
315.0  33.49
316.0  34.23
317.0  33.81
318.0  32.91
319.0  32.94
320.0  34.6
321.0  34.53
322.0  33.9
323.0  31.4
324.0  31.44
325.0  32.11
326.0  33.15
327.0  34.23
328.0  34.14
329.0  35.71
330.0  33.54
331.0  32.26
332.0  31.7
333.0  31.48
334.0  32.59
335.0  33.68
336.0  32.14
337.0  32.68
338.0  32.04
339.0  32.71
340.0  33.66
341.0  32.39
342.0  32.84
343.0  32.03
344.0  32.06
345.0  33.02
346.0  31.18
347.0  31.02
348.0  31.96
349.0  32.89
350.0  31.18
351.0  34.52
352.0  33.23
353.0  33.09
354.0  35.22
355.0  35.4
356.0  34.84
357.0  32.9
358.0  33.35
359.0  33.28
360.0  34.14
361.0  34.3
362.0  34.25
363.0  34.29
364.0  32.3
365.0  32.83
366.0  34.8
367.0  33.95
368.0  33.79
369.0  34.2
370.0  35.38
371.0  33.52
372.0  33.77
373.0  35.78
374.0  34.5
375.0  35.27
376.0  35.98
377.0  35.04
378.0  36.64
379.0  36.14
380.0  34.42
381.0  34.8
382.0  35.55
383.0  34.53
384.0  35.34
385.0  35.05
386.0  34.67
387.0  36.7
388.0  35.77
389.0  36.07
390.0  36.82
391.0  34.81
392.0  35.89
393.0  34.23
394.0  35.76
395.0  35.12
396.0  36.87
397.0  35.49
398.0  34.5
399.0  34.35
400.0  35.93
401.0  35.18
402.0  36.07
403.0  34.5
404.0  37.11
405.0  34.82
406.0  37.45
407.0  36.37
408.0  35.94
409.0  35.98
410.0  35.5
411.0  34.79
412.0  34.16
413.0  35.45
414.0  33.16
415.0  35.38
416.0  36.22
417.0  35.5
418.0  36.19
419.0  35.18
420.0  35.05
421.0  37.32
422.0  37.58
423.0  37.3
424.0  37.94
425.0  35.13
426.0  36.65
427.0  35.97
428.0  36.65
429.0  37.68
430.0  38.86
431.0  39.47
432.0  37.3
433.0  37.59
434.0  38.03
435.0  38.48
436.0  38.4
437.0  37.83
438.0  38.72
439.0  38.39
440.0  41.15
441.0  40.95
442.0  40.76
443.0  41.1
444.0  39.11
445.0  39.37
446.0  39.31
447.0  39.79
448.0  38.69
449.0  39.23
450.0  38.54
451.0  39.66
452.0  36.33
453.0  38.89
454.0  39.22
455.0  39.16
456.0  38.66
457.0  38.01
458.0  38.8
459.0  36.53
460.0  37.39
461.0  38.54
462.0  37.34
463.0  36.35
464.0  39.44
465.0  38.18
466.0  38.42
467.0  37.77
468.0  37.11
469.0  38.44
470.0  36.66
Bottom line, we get 3.4 kPa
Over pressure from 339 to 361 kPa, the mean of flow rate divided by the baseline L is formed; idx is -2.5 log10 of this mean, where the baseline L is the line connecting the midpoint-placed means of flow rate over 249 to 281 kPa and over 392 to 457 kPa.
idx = 0.14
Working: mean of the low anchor 38.1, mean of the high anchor 37.1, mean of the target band 33.1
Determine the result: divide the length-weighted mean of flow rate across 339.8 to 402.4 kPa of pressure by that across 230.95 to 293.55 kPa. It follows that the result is 0.91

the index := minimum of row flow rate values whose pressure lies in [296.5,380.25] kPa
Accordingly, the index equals 31.02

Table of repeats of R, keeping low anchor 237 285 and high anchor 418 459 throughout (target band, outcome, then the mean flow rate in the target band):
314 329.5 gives 1.93 kPa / 33.5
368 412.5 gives 3.35 kPa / 35.4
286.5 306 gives 0.98 kPa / 36.3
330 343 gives 1.94 kPa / 32.5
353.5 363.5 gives 1.06 kPa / 34.2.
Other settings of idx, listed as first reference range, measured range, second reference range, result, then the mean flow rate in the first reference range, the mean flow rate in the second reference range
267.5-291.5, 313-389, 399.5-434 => 0.10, 37.8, 36.2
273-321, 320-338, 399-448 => 0.10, 36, 37.1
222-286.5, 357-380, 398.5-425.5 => 0.06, 37.9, 35.8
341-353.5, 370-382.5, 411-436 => -0.04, 32.4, 36.6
